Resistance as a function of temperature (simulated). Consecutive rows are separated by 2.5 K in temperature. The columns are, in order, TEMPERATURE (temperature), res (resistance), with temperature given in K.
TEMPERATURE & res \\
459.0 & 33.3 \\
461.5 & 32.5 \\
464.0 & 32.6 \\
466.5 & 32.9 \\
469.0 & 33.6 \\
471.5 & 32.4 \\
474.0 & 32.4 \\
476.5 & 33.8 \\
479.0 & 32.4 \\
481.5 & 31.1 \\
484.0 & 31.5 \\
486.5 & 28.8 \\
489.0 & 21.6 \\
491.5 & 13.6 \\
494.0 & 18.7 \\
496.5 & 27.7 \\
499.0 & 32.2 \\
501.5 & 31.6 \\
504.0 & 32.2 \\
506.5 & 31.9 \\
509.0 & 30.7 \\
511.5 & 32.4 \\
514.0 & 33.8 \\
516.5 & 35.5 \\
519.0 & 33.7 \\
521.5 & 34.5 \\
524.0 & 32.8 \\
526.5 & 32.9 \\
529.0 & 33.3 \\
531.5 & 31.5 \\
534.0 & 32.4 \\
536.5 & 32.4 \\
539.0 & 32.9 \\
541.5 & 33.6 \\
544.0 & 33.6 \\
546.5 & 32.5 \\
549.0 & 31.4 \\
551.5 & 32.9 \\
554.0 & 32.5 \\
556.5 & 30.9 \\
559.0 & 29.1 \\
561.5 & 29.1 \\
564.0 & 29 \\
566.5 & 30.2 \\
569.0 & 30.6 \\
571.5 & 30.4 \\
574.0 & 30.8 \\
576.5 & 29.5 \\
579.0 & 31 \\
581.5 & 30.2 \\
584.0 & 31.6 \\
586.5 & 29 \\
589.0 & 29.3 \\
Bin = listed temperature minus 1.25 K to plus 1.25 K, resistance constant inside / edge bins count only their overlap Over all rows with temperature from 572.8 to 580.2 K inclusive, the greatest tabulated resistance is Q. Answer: 31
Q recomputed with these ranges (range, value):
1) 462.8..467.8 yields 32.9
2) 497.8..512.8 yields 32.4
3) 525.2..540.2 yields 33.3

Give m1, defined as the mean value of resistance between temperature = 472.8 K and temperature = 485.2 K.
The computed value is 32.2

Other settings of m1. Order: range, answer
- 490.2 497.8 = 20.1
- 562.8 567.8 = 29.6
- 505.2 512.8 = 31.7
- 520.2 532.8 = 33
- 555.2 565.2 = 29.5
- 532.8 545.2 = 33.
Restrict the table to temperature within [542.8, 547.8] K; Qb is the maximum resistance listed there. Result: 33.6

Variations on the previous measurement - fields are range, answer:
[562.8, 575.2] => 30.8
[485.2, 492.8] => 28.8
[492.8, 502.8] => 32.2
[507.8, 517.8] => 35.5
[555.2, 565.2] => 30.9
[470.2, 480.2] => 33.8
